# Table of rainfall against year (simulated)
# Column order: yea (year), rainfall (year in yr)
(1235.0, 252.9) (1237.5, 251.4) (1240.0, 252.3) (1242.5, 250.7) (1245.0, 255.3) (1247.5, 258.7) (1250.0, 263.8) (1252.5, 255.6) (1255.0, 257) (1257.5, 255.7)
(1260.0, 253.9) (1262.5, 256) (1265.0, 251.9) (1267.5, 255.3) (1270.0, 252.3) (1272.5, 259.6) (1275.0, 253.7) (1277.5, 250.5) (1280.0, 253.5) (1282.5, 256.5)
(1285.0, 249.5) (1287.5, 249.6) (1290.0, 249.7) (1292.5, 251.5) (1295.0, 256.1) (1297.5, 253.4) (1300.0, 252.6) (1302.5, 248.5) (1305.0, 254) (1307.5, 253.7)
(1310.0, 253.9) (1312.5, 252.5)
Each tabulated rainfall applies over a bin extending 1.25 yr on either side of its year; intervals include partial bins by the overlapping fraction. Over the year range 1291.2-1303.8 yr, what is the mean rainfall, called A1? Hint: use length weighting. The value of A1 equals 252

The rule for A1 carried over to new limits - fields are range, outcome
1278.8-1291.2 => 252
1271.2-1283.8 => 255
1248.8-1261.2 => 257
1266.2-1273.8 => 256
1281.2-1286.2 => 253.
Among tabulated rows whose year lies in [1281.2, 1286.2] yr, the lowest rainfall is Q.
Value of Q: 249.5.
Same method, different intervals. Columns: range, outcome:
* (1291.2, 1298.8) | 251.5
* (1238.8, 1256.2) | 250.7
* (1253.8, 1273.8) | 251.9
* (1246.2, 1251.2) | 258.7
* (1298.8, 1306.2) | 248.5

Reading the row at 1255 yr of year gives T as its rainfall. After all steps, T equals 257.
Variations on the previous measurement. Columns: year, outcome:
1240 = 252.3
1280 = 253.5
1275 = 253.7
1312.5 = 252.5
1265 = 251.9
